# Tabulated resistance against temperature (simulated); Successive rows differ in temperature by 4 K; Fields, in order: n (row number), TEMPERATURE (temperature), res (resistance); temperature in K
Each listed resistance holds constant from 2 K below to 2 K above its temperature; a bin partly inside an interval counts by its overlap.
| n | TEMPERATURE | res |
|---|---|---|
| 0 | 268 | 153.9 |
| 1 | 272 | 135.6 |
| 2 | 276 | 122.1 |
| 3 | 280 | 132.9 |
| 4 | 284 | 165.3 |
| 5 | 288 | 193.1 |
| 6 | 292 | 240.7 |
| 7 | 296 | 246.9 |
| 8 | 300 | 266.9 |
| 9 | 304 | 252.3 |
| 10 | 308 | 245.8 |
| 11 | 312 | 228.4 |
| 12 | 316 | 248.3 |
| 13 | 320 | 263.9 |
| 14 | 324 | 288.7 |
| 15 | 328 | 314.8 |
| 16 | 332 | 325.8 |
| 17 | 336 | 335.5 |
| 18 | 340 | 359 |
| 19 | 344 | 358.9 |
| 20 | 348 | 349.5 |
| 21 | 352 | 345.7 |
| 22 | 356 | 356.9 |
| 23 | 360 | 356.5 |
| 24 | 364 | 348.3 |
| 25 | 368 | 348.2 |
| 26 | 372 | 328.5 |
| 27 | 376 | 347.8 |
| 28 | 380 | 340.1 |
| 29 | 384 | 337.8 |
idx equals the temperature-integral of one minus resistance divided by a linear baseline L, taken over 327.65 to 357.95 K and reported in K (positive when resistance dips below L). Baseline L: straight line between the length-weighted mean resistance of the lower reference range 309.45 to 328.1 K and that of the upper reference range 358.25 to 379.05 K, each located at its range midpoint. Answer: -4.22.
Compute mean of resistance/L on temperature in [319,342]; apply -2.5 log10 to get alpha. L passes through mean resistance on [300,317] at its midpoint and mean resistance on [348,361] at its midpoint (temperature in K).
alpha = -0.069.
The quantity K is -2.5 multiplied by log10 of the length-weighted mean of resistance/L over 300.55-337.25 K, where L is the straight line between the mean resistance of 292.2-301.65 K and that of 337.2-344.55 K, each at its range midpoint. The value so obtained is 0.11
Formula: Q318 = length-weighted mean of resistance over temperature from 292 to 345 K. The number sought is 284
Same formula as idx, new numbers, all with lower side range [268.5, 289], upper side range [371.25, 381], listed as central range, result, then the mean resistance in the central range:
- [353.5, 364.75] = -1.75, 354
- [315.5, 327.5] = -2.20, 275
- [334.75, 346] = -3.46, 352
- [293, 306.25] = -4.58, 254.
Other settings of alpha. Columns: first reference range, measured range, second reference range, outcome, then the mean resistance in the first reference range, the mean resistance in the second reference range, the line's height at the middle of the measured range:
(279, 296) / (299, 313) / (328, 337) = -0.01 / 193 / 327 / 248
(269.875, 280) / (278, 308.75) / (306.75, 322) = -0.17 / 130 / 247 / 185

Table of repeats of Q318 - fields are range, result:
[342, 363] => 353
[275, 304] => 202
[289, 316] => 245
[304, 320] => 245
